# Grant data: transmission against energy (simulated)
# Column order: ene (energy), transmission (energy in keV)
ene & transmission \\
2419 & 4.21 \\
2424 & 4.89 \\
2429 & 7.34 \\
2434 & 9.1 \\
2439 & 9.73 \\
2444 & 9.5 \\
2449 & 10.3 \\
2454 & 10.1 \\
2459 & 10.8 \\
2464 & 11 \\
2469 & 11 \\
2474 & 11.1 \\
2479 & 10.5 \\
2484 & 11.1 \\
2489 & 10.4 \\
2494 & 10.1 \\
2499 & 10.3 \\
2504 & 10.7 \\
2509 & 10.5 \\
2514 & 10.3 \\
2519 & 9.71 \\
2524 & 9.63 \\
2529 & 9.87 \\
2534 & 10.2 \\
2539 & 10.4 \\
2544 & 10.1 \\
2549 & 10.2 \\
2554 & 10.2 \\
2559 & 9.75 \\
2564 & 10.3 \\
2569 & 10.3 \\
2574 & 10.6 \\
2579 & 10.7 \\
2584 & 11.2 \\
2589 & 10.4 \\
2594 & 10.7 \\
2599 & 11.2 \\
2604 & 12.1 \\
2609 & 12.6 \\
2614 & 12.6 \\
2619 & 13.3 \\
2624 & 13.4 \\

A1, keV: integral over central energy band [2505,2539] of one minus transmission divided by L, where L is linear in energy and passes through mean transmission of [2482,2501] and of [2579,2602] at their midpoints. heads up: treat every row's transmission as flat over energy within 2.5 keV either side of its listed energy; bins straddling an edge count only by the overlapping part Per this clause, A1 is 1.6 keV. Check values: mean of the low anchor 10.5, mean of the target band 10.1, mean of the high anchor 10.9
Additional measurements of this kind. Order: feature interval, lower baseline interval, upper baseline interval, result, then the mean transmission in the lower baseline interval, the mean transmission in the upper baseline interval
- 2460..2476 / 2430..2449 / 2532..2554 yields -2.3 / 9.39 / 10.2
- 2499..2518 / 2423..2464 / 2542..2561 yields -1.3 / 9.24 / 10.1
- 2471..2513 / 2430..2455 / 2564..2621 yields -1.7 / 9.58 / 11.4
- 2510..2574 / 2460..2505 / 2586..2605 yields 4.5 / 10.7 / 11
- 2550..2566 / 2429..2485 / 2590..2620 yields 1.8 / 10.2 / 11.9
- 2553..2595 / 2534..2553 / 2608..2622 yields 3.3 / 10.2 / 12.9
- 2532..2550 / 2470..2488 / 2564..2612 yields 1.2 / 10.9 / 11.1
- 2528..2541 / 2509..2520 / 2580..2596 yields 0.2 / 10.2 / 10.8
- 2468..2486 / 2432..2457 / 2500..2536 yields -1.8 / 9.78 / 10.1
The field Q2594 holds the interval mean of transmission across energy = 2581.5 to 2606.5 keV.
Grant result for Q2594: 11.1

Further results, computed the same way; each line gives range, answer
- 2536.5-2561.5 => 10.1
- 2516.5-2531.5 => 9.74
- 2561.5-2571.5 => 10.3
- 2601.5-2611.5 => 12.3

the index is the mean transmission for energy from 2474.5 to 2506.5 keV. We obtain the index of 10.6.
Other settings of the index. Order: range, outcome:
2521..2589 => 10.3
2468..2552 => 10.3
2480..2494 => 10.6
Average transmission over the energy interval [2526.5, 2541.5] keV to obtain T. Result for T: 10.2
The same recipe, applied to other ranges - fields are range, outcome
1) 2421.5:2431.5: 6.12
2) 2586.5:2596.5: 10.6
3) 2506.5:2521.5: 10.2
